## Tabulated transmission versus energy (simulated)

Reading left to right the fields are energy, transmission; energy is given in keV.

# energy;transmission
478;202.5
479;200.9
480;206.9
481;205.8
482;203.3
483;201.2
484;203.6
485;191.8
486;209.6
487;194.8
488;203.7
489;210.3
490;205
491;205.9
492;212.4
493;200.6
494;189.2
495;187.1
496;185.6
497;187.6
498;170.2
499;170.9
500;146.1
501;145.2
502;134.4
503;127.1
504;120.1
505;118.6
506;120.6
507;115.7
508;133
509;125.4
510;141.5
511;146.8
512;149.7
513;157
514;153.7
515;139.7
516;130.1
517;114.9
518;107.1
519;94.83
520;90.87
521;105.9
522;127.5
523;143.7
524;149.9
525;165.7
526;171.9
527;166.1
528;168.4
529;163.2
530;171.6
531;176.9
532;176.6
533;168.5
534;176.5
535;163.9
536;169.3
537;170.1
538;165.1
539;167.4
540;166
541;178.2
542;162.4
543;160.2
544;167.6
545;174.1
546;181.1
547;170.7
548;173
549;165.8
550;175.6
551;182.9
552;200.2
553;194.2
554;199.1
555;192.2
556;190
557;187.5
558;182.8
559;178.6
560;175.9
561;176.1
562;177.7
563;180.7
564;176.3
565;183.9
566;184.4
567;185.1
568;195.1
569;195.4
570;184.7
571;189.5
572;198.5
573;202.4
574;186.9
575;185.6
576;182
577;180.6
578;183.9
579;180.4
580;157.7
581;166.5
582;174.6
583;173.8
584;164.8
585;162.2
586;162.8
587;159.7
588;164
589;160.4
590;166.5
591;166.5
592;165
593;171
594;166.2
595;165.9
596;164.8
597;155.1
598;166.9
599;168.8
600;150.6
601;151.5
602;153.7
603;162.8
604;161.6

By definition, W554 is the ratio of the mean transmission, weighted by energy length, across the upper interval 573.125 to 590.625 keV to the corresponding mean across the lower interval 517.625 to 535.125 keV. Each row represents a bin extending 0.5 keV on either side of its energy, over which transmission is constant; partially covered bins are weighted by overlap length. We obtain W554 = 1.2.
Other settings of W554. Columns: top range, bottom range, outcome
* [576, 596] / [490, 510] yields 1.06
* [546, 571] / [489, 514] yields 1.15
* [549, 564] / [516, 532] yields 1.30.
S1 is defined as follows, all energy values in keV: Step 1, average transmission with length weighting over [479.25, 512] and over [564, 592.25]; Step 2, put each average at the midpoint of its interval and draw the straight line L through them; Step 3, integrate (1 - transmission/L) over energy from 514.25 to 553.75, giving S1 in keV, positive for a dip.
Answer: 3.5 keV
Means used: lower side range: 172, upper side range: 177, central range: 159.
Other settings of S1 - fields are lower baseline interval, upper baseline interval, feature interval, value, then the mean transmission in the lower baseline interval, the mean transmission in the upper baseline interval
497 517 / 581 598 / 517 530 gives 0.6 keV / 140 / 165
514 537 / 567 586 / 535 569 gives -2.7 keV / 148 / 181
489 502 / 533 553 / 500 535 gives 7.2 keV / 183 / 173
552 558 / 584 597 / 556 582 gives -0.3 keV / 192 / 164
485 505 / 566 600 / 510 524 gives 3.8 keV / 178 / 174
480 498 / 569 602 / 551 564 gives -0.5 keV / 199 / 171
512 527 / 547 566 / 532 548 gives -0.9 keV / 134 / 183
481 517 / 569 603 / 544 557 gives -1.0 keV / 167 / 171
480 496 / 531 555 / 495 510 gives 3.9 keV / 201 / 175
